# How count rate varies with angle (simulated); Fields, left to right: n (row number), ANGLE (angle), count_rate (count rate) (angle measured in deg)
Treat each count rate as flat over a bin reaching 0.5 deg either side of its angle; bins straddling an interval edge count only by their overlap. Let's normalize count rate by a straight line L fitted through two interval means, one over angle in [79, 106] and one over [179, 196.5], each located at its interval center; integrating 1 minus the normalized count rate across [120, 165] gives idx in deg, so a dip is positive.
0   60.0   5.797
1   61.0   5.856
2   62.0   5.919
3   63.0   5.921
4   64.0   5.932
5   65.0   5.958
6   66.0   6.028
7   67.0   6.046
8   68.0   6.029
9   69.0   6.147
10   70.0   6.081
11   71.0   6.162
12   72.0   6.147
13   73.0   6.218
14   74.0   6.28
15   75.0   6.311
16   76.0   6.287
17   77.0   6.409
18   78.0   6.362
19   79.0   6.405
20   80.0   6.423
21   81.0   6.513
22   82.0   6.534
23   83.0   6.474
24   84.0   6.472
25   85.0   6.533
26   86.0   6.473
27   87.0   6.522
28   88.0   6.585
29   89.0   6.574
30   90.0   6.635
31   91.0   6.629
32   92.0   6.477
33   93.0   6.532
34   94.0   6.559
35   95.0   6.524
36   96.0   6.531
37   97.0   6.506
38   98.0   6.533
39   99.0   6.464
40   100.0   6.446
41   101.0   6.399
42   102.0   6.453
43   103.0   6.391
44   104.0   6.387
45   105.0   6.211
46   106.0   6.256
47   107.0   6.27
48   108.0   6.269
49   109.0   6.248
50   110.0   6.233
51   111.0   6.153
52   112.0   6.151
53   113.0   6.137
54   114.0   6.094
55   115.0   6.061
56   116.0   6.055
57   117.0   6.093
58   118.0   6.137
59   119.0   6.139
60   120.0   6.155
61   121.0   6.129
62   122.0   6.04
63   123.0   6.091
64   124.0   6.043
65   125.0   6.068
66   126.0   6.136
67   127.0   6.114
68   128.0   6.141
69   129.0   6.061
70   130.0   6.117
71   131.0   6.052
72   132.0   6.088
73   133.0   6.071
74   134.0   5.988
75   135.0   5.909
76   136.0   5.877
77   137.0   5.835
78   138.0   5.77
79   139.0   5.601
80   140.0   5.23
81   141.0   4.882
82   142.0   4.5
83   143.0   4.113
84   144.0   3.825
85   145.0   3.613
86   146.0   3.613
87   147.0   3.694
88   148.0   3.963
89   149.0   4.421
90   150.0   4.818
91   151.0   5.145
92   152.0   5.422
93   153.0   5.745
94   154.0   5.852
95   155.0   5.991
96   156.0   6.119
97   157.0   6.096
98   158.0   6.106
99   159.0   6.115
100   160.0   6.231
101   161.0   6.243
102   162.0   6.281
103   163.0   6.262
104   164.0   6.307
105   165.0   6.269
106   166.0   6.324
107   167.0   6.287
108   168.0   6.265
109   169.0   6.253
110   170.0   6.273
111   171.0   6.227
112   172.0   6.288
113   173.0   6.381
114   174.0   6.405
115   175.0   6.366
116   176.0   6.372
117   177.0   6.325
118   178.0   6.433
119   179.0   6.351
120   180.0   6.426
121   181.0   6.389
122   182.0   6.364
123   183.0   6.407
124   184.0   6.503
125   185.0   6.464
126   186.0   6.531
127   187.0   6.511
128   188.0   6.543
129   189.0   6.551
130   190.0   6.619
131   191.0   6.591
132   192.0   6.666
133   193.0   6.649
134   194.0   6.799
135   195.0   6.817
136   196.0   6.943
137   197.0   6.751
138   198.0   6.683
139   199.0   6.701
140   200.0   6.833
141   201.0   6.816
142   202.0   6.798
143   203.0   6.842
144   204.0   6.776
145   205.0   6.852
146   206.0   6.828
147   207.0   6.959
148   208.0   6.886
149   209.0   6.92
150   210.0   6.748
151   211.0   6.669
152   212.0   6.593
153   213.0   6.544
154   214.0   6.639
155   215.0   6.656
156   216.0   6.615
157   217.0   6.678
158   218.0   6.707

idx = 6.57 deg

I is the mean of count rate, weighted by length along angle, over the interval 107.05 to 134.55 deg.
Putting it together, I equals 6.12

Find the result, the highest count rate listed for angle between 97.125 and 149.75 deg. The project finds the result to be 6.533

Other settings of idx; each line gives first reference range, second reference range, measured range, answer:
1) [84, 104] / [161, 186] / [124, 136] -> 0.7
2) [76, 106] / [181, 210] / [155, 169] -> 0.9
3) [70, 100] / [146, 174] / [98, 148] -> 2.7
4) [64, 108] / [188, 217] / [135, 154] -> 5.0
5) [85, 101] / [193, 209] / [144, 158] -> 3.6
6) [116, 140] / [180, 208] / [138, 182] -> 4.6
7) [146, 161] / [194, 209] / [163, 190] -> -1.4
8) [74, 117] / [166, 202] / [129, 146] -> 3.0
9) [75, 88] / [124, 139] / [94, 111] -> -0.3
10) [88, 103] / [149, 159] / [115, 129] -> 0.1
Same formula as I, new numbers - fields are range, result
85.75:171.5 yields 5.94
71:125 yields 6.33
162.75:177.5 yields 6.31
